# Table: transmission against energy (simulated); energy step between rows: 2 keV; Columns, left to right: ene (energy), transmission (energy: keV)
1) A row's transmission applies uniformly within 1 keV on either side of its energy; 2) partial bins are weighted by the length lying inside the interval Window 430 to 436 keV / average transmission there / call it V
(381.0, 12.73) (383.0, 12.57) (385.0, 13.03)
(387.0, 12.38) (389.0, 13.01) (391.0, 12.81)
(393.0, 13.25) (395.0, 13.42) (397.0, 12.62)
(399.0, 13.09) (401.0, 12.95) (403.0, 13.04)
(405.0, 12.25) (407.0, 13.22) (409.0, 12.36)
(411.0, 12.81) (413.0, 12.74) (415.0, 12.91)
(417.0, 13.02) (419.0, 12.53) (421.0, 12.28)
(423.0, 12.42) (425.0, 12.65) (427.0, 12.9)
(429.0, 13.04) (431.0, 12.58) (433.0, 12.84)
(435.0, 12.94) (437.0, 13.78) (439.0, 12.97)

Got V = 12.8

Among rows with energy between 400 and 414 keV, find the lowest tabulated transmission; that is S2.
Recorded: 12.25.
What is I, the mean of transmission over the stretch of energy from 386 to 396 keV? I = 13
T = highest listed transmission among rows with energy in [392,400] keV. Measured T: 13.42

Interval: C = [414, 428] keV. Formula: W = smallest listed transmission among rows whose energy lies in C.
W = 12.28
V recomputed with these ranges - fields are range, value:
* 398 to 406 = 12.8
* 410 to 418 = 12.9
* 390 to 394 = 13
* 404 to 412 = 12.7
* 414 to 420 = 12.8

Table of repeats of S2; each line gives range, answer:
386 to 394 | 12.38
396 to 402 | 12.62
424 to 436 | 12.58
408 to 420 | 12.36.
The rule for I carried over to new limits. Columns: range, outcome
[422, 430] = 12.8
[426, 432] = 12.8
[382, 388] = 12.7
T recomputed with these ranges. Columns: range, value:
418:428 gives 12.9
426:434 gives 13.04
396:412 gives 13.22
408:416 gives 12.91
